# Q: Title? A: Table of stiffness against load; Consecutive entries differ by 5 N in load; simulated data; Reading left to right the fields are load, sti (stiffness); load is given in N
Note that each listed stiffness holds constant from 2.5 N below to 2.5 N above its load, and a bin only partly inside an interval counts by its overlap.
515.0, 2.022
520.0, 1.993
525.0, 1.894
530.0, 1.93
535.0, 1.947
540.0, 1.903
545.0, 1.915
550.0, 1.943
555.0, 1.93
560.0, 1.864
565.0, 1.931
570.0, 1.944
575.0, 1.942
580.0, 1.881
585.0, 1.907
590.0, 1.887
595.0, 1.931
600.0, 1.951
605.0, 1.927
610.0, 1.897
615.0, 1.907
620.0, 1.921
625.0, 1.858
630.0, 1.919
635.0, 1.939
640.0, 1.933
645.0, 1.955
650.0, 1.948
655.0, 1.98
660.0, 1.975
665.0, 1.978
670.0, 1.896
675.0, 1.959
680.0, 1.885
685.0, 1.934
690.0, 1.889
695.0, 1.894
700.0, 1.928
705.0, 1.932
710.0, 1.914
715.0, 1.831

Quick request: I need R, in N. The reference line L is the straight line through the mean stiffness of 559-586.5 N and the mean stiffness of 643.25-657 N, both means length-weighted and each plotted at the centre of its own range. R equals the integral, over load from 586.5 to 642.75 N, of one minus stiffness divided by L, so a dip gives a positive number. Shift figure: 0.7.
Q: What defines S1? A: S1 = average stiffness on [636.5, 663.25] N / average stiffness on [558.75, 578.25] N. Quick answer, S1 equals 1.02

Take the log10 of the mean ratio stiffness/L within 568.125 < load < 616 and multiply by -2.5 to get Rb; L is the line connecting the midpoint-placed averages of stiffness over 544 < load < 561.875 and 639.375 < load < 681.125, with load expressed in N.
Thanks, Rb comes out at 0.01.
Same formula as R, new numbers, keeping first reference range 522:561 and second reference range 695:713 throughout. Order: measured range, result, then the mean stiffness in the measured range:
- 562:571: -0.1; 1.93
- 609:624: 0.1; 1.9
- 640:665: -0.6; 1.96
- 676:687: 0.0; 1.92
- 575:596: 0.2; 1.9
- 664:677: -0.1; 1.94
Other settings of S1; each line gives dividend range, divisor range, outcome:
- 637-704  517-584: 1.01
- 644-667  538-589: 1.03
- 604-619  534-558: 0.99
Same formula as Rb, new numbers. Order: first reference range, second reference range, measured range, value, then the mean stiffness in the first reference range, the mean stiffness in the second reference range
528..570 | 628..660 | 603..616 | 0.016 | 1.92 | 1.95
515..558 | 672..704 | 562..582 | 0.004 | 1.94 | 1.92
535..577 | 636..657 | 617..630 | 0.028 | 1.92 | 1.95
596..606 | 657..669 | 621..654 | 0.016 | 1.94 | 1.97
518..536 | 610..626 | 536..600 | 0.002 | 1.94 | 1.9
